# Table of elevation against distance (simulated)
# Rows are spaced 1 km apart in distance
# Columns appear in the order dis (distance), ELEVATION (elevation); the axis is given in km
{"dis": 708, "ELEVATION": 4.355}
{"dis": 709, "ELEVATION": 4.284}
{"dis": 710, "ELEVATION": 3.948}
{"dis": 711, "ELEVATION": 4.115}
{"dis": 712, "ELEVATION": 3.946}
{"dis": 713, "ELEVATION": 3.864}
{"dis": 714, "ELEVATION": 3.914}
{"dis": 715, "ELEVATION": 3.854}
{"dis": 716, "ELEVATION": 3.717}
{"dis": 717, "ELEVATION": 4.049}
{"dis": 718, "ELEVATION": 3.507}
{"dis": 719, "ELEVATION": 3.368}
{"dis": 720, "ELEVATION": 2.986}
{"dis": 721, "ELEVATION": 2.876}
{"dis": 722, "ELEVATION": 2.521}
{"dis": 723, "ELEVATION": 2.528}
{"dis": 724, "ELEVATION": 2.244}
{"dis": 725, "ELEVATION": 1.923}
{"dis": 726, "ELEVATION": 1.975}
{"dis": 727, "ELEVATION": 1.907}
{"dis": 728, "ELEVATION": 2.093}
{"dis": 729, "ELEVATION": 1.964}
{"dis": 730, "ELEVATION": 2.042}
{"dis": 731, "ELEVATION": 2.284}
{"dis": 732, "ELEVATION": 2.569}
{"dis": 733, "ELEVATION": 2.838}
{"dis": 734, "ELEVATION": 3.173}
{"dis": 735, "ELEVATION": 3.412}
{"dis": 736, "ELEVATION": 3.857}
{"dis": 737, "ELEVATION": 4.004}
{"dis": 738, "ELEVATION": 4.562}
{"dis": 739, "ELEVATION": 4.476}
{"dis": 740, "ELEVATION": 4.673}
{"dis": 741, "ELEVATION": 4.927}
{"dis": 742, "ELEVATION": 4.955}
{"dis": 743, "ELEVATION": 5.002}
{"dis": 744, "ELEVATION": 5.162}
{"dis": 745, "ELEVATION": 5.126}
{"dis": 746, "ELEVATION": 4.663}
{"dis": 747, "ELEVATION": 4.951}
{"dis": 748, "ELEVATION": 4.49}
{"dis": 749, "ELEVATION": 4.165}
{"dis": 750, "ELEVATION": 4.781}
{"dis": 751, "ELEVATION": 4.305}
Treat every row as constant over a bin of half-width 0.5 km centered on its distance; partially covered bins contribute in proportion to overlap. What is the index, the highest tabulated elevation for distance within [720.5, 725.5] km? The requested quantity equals 2.876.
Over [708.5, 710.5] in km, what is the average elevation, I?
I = 4.12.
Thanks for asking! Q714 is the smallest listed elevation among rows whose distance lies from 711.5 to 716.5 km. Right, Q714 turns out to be 3.717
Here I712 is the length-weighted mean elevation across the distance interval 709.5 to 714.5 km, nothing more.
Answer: 3.96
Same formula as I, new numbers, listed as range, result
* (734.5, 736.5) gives 3.63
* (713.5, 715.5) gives 3.88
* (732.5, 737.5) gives 3.46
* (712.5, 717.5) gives 3.88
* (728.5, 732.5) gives 2.21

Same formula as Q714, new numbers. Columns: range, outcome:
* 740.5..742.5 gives 4.927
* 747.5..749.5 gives 4.165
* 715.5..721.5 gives 2.876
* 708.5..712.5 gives 3.946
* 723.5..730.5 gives 1.907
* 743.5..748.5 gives 4.49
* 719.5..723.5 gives 2.521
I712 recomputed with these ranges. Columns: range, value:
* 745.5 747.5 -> 4.81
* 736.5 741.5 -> 4.53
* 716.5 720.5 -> 3.48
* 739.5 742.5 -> 4.85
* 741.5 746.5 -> 4.98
